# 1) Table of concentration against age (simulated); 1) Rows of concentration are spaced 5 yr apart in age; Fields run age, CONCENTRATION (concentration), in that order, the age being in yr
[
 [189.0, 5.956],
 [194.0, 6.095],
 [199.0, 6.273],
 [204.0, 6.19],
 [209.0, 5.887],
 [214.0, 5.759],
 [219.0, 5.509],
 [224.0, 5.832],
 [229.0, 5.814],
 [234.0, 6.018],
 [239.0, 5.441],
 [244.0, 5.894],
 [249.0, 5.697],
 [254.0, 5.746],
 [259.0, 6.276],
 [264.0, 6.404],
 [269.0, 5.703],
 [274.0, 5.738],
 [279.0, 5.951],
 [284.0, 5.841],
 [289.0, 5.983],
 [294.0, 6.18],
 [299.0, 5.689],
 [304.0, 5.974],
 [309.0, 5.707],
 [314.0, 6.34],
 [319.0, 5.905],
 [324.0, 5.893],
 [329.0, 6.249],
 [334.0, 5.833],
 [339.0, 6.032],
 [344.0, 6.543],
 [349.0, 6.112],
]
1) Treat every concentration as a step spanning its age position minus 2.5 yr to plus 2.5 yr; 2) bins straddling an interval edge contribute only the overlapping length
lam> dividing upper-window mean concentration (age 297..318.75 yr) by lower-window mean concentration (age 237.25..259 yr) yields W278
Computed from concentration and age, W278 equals 1.0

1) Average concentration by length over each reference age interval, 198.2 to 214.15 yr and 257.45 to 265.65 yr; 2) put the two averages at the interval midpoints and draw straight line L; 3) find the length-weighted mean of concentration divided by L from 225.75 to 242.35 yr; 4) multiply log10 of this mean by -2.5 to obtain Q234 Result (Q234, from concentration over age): 0.08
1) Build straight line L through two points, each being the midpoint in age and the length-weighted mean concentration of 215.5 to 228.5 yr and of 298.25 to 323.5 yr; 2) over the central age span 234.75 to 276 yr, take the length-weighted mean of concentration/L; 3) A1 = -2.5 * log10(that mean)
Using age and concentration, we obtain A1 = -0.015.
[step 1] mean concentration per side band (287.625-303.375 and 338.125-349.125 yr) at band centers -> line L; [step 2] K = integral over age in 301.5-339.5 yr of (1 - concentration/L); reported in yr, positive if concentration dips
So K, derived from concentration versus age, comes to 0.8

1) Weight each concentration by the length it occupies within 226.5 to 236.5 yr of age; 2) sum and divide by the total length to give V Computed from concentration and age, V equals 5.92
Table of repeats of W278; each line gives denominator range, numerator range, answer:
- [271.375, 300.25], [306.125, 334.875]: 1.02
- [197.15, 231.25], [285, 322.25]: 1.01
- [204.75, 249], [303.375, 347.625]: 1.05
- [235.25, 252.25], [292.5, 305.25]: 1.04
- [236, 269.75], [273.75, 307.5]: 1.00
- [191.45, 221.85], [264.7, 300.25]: 0.99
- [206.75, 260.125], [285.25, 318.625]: 1.03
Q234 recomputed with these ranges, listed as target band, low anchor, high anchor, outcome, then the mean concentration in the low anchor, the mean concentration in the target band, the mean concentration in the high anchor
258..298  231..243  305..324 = -0.02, 5.75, 5.99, 5.97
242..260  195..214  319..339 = 0.03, 6.07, 5.87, 5.99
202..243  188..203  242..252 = 0.03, 6.13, 5.8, 5.79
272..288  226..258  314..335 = 0.01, 5.79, 5.86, 6.02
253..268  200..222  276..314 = -0.04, 5.87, 6.14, 5.93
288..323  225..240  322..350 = 0.01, 5.8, 5.96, 6.11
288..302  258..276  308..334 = 0.01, 6.02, 5.95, 6.02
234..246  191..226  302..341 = 0.04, 5.94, 5.73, 5.99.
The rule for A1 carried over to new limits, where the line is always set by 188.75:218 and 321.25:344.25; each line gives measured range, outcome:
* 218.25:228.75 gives 0.053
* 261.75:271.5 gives -0.002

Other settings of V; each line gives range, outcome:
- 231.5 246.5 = 5.78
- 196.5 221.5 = 5.92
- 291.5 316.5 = 5.98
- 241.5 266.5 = 6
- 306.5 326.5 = 5.96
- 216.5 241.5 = 5.72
